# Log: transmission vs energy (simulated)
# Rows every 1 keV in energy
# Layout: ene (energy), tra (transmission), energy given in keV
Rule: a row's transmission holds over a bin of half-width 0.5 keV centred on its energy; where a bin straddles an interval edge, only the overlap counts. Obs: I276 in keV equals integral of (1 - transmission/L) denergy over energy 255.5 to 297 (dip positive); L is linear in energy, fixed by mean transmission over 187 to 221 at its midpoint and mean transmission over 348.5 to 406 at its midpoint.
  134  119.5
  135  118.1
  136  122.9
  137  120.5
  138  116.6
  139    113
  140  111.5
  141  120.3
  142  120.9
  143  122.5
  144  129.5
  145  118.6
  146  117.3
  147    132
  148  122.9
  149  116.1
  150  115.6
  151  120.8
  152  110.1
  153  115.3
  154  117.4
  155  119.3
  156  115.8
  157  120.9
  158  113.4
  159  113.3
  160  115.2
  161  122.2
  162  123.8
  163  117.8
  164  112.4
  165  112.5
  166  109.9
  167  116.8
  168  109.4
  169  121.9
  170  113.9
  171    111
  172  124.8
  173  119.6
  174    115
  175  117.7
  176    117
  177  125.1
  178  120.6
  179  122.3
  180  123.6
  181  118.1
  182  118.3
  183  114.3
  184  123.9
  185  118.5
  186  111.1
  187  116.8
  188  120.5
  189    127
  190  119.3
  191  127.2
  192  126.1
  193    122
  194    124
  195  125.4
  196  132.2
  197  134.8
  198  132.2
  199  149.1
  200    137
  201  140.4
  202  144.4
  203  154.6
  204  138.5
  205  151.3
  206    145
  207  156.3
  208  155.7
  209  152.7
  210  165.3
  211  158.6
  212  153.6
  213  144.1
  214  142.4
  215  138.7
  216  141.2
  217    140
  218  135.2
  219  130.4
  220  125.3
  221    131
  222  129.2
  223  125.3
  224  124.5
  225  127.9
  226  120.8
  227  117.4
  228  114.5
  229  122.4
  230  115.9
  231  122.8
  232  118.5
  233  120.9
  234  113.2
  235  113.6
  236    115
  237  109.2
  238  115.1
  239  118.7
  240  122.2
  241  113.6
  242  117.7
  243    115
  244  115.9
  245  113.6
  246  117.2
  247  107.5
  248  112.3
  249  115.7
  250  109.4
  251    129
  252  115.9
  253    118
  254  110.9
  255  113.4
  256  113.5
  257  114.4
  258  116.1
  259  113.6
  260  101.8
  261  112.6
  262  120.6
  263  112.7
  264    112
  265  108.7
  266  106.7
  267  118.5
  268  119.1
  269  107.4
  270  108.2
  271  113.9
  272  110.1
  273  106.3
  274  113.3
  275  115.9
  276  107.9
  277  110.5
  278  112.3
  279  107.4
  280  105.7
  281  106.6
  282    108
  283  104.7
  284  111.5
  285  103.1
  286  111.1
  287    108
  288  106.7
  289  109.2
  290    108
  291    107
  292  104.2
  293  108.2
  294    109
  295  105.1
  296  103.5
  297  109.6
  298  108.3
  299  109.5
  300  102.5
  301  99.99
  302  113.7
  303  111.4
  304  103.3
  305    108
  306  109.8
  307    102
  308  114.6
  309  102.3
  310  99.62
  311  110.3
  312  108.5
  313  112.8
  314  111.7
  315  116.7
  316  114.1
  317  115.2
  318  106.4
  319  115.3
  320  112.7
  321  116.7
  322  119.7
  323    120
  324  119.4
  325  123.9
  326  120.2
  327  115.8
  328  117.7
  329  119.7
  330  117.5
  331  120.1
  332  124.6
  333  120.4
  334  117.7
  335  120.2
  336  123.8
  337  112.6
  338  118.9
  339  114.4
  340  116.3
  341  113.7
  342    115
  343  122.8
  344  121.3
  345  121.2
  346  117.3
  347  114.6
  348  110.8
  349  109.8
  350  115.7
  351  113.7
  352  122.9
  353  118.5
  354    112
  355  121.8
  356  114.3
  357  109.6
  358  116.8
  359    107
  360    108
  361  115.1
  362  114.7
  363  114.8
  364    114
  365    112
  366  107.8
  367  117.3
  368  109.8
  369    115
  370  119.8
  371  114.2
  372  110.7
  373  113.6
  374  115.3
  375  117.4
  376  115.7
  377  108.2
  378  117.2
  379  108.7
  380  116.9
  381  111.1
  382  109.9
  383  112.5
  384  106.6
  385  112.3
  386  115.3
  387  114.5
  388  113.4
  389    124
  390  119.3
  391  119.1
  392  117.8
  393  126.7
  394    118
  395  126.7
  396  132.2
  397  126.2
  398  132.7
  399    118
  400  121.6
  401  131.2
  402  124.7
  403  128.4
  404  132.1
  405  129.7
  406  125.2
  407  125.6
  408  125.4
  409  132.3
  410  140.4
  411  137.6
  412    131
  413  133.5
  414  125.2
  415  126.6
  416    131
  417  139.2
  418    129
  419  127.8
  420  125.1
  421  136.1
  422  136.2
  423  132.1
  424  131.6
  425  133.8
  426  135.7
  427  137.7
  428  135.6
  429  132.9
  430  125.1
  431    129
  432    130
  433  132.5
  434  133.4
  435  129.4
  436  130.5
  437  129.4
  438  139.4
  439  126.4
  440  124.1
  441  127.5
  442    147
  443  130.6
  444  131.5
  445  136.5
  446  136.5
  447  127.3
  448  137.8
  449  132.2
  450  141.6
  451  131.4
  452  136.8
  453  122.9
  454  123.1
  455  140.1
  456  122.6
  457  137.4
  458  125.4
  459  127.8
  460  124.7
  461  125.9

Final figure 6.4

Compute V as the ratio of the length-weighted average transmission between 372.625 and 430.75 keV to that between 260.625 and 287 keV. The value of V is 1.1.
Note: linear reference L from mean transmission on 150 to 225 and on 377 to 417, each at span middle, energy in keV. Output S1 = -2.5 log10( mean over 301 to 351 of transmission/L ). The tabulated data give 0.09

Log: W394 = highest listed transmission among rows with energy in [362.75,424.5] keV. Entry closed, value 140.4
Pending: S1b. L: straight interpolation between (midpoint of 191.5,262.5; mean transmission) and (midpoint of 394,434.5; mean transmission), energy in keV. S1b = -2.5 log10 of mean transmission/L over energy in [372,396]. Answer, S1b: 0.12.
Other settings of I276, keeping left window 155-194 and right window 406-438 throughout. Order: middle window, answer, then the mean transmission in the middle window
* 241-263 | 1.47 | 114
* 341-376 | 3.66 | 115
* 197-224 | -4.96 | 142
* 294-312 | 2.66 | 107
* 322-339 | 0.99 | 119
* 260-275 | 1.40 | 112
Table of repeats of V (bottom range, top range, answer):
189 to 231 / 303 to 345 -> 0.85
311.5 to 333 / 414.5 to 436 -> 1.13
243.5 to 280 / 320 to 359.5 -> 1.04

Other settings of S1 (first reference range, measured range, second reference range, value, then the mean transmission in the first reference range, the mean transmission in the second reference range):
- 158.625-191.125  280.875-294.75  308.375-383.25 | 0.08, 118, 115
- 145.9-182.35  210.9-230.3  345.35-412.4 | -0.12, 118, 118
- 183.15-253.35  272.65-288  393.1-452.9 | 0.18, 128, 131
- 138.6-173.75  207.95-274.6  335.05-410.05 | -0.03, 118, 118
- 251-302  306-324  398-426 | 0.04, 110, 130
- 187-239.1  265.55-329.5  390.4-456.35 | 0.19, 132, 130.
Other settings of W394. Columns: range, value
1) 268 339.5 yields 124.6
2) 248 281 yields 129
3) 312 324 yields 120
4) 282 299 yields 111.5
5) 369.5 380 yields 119.8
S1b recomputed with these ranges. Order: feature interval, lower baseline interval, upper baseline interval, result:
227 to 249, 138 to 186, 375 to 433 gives 0.04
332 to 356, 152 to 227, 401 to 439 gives 0.11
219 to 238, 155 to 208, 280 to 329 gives -0.01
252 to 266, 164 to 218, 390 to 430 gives 0.15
